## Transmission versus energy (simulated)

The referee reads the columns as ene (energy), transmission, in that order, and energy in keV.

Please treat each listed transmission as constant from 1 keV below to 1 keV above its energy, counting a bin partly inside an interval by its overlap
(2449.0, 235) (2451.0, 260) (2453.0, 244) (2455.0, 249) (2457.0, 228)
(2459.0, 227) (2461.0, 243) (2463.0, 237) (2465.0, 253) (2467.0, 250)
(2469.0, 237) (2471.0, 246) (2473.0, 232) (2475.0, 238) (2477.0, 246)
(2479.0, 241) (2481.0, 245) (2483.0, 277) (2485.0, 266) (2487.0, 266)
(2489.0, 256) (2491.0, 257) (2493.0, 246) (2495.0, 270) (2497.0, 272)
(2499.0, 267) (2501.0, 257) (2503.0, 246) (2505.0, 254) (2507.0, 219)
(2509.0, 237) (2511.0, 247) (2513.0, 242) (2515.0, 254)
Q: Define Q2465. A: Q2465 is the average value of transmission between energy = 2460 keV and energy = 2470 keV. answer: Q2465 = 244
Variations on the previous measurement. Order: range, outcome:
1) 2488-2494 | 253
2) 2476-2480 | 244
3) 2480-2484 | 261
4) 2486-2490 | 261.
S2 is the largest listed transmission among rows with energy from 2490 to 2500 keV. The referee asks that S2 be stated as 272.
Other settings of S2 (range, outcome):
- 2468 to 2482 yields 246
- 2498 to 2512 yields 267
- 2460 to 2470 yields 253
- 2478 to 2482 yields 245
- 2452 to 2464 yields 249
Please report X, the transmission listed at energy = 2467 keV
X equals 250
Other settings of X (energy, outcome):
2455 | 249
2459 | 227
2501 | 257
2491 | 257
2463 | 237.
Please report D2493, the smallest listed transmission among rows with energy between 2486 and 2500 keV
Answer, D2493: 246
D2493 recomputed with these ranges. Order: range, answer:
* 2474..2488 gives 238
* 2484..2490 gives 256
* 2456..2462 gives 227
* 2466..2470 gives 237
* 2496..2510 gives 219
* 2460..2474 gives 232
